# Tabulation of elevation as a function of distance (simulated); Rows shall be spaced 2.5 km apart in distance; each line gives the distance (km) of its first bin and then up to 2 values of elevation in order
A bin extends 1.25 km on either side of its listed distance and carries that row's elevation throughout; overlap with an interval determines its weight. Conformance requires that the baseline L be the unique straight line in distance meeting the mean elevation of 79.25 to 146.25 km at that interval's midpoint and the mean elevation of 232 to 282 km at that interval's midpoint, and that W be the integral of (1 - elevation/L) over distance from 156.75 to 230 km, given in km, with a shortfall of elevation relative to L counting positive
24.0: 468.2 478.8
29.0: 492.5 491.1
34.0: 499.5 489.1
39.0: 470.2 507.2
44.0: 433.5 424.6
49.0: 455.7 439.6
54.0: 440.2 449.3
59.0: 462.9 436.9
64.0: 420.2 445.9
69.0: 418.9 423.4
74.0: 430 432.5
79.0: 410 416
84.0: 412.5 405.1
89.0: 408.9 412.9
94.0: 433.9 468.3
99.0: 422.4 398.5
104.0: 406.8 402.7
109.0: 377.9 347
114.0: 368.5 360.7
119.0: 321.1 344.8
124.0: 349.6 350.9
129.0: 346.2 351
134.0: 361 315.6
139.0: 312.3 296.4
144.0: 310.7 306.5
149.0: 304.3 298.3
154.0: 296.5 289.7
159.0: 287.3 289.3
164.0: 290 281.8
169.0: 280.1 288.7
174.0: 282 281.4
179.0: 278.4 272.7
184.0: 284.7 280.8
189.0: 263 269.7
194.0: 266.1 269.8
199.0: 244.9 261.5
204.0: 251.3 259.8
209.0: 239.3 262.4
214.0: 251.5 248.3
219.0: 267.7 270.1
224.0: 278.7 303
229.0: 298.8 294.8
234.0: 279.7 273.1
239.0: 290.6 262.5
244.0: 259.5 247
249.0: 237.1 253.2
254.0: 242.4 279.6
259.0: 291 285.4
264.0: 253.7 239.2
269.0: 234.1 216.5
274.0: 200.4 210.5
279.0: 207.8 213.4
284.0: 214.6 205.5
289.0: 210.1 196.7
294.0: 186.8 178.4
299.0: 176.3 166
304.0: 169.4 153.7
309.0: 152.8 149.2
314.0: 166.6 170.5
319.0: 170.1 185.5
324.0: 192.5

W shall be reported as 7.43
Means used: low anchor 373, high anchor 250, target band 273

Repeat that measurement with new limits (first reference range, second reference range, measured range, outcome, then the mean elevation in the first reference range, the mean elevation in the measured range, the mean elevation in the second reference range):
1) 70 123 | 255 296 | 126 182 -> 6.8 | 400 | 303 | 227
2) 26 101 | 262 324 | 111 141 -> 2.6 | 444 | 343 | 194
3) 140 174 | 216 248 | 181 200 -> 1.1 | 294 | 269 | 275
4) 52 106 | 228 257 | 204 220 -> 2.3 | 426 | 254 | 268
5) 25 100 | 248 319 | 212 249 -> -1.0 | 445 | 272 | 209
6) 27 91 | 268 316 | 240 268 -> -3.5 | 445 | 259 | 189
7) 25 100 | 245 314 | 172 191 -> 2.4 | 445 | 278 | 213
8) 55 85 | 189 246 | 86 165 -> 4.2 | 430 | 351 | 268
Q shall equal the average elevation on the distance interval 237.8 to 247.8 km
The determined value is 265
